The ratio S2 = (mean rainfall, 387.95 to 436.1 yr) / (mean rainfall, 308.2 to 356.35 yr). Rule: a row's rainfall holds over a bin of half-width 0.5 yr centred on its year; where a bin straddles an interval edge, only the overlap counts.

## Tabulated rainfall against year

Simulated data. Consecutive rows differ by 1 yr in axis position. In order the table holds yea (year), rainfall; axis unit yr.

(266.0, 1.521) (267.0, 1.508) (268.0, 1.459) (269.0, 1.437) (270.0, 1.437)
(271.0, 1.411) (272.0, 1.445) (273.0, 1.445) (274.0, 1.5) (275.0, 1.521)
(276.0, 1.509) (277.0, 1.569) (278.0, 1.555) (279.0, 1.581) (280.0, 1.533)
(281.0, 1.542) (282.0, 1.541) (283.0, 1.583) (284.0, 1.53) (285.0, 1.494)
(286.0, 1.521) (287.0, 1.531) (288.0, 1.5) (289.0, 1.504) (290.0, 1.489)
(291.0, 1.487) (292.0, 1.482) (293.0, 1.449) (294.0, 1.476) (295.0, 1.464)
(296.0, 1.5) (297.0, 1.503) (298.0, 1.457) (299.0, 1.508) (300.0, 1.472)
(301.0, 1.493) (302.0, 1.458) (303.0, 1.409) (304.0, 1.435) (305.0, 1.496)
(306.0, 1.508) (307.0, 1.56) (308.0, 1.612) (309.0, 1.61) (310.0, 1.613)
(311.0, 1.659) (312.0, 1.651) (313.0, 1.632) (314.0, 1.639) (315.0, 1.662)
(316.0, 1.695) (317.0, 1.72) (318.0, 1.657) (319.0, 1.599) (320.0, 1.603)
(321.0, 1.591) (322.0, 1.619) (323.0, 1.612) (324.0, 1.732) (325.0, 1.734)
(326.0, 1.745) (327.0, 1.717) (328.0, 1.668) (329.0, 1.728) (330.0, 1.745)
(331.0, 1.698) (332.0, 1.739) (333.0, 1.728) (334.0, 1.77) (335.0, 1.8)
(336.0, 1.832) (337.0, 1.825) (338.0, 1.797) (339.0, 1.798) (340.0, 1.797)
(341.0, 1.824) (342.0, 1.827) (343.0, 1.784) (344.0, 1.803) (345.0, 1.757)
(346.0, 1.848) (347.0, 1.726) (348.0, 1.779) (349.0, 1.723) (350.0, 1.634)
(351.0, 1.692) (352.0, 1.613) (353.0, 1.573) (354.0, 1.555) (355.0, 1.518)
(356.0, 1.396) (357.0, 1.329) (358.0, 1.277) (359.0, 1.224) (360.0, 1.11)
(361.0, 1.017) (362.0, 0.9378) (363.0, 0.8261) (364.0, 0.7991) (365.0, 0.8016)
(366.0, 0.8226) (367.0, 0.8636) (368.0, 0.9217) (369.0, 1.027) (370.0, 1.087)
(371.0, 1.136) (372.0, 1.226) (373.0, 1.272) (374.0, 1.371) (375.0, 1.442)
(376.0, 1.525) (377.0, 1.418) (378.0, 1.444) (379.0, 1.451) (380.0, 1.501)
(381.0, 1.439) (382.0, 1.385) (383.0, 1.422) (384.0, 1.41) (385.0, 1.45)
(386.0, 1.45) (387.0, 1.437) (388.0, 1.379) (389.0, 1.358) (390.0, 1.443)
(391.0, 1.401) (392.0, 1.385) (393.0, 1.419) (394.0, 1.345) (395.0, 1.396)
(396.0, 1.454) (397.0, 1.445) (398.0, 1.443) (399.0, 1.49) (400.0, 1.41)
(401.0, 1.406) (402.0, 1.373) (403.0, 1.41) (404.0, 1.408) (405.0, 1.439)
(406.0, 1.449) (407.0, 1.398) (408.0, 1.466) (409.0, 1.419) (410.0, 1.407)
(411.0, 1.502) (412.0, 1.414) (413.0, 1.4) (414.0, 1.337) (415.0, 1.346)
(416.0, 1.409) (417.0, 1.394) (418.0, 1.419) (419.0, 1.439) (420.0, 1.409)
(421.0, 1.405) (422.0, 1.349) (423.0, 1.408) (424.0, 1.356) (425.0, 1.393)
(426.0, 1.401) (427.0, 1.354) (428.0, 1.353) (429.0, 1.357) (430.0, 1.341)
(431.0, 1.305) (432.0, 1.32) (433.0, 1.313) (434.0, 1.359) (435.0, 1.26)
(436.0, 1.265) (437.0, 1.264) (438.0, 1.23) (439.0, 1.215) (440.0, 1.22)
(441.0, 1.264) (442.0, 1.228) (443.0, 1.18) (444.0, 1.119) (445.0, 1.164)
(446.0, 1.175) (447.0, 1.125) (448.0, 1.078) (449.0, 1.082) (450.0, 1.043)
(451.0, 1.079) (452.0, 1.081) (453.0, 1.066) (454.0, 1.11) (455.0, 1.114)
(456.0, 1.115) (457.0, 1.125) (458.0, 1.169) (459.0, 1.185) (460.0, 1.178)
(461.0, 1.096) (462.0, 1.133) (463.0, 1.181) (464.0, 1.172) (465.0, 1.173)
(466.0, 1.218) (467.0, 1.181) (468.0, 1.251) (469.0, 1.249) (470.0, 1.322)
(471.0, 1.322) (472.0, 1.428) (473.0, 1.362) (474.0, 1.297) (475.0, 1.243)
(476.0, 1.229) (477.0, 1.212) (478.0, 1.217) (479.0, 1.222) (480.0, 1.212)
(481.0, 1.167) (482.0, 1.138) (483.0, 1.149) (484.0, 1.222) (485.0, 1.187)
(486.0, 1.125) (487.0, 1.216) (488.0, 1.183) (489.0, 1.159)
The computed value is 0.8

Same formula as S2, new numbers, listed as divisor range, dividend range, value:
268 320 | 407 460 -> 0.83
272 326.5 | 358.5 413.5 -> 0.84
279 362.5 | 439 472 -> 0.73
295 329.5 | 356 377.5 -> 0.70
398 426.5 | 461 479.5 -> 0.88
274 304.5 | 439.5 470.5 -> 0.77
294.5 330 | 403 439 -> 0.86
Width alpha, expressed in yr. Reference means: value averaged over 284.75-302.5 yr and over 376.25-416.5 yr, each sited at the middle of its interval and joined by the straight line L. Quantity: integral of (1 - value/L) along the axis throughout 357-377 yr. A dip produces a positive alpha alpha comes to 4.7 yr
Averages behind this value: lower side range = 1.49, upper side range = 1.42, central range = 1.1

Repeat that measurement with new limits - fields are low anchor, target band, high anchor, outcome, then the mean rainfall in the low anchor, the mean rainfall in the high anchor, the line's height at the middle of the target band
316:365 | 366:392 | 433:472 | 2.3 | 1.59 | 1.18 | 1.45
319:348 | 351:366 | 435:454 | 3.7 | 1.74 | 1.16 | 1.61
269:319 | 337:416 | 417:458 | -2.4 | 1.53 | 1.25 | 1.37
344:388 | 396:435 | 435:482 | -4.1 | 1.35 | 1.19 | 1.26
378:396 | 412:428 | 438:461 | -1.5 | 1.42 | 1.14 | 1.27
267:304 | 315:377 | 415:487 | -4.6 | 1.49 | 1.24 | 1.4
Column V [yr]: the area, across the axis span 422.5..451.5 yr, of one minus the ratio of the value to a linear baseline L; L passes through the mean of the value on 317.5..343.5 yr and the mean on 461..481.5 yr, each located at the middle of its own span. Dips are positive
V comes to 2.3 yr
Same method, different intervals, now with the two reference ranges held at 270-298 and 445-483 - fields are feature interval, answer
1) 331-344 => -3.5 yr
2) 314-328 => -2.2 yr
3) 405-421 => -1.8 yr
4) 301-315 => -1.0 yr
